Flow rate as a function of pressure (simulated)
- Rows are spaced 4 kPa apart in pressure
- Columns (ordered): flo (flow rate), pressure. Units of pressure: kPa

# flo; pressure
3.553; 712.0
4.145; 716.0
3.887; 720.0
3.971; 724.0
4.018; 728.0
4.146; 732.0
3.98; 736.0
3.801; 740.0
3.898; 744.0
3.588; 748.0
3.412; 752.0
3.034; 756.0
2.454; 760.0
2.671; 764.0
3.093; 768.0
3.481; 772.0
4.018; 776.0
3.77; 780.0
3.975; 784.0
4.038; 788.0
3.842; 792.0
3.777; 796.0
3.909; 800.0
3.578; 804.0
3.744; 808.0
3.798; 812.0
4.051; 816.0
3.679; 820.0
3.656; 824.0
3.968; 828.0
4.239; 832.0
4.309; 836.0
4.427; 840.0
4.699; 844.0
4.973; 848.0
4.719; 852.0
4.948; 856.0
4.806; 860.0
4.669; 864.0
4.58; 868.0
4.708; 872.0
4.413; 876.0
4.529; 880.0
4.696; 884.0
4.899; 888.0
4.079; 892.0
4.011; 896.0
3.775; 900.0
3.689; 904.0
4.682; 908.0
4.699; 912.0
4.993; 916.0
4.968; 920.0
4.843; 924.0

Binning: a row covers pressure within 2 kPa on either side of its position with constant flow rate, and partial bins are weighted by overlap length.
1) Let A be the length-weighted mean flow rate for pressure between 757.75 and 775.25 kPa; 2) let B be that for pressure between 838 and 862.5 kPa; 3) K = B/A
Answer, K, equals 1.6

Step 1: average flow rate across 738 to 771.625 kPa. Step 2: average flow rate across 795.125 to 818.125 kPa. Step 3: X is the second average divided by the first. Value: 1.2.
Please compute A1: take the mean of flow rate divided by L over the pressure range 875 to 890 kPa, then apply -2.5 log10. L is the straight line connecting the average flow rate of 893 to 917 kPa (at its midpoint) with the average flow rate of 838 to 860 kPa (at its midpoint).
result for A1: -0.04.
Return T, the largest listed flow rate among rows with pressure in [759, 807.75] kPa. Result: 4.038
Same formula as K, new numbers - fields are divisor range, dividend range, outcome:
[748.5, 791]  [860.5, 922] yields 1.32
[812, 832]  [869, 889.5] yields 1.20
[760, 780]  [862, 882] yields 1.40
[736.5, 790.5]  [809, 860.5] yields 1.23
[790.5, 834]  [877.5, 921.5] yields 1.16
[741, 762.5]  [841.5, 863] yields 1.46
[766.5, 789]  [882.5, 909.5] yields 1.14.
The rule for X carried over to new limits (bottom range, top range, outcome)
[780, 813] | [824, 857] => 1.17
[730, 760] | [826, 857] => 1.25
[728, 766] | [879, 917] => 1.26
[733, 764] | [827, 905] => 1.31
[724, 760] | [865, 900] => 1.21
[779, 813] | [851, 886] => 1.22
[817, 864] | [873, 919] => 1.00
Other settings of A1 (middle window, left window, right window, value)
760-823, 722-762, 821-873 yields 0.109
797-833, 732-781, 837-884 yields 0.083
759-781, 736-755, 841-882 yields 0.194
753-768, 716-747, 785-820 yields 0.356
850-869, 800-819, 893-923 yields -0.159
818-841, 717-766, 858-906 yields 0.019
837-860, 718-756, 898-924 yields -0.118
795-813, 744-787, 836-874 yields 0.055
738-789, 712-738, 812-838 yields 0.150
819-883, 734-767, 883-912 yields -0.125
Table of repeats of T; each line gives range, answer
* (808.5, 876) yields 4.973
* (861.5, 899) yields 4.899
